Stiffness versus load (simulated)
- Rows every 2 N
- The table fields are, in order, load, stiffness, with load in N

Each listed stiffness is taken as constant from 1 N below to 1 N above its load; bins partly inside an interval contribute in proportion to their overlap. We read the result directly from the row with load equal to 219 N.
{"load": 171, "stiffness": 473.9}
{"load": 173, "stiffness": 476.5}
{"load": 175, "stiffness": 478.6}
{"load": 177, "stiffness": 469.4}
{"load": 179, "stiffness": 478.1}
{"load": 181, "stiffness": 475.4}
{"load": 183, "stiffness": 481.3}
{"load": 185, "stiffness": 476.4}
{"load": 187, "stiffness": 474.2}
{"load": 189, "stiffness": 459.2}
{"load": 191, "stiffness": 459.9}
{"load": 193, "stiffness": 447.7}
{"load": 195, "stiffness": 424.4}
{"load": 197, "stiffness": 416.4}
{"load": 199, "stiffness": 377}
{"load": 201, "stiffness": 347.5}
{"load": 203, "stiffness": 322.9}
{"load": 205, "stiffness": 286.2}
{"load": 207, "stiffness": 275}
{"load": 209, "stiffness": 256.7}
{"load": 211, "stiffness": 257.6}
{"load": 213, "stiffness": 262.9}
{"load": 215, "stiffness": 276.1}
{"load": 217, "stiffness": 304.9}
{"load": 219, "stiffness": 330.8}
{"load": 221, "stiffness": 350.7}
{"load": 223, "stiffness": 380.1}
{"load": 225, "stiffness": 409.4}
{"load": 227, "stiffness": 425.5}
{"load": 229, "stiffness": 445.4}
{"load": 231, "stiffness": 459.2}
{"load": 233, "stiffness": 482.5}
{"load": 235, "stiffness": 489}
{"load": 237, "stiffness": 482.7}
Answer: 330.8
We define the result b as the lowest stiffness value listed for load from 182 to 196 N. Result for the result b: 424.4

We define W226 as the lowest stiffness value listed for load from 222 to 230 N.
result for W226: 380.1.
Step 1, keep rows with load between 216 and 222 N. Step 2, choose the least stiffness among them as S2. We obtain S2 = 304.9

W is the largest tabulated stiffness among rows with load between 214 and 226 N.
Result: 409.4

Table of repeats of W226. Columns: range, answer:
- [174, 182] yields 469.4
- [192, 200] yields 377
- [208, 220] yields 256.7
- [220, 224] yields 350.7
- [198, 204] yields 322.9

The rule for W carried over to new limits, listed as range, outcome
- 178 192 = 481.3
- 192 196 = 447.7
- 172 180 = 478.6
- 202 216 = 322.9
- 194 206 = 424.4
